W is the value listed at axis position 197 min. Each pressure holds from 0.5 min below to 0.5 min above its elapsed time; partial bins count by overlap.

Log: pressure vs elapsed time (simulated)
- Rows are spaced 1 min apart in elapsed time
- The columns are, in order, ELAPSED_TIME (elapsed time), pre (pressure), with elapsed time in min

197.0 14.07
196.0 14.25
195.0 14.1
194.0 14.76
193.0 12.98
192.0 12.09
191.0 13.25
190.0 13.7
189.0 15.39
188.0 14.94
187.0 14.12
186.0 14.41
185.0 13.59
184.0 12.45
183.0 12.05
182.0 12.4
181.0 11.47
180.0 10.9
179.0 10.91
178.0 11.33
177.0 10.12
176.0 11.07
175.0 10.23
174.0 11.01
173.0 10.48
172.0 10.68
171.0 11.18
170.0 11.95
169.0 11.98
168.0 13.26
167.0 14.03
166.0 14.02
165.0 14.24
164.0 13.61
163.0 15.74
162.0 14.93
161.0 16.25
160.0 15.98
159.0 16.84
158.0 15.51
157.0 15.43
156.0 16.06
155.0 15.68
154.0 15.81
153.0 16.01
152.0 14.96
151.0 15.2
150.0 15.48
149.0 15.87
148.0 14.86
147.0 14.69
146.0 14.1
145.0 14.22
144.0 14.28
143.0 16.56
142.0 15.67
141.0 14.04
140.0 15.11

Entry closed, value 14.07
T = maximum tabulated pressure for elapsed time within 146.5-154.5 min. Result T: 16.01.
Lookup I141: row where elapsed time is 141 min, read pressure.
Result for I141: 14.04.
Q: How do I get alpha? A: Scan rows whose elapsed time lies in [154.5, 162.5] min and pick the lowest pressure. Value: 14.93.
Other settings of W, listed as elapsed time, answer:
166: 14.02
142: 15.67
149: 15.87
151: 15.2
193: 12.98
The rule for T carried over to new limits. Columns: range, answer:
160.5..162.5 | 16.25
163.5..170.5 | 14.24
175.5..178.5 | 11.33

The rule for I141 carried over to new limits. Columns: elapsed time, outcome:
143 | 16.56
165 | 14.24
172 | 10.68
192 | 12.09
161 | 16.25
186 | 14.41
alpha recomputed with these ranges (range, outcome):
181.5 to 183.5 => 12.05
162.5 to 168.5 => 13.26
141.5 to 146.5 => 14.1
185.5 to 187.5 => 14.12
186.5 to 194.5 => 12.09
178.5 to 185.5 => 10.9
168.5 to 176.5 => 10.23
